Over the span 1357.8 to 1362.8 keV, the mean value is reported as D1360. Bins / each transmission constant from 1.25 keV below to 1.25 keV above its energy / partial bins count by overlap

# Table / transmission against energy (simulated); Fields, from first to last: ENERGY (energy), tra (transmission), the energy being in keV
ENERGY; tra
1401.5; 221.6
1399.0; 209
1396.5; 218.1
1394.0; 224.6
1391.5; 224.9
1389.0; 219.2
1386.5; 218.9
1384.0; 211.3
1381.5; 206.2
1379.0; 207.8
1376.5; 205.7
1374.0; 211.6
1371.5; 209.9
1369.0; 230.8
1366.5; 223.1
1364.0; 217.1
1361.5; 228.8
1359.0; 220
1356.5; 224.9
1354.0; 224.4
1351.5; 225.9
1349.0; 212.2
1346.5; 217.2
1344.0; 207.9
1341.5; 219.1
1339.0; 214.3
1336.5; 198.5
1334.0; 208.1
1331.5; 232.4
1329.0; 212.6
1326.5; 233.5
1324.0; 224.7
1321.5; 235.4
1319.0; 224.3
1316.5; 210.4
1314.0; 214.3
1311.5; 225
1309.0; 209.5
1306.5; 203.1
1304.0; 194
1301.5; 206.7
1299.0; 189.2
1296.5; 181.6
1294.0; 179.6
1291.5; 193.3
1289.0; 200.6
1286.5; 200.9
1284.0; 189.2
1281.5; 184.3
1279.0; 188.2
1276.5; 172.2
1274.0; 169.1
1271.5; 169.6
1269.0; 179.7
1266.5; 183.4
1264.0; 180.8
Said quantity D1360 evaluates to 224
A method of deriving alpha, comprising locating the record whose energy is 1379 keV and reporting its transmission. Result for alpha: 207.8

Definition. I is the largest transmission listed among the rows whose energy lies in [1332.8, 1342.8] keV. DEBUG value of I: 219.1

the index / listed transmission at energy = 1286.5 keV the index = 200.9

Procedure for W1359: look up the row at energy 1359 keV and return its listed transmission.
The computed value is 220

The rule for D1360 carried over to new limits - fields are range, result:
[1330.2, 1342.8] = 214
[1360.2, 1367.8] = 223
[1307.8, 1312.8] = 217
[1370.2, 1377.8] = 209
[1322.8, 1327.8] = 229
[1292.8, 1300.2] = 183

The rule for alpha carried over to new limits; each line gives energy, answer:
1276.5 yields 172.2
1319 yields 224.3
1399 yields 209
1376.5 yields 205.7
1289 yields 200.6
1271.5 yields 169.6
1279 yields 188.2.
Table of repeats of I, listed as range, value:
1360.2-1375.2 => 230.8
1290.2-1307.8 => 206.7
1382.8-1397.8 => 224.9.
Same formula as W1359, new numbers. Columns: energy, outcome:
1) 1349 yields 212.2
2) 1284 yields 189.2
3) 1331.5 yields 232.4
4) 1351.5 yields 225.9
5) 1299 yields 189.2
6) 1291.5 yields 193.3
